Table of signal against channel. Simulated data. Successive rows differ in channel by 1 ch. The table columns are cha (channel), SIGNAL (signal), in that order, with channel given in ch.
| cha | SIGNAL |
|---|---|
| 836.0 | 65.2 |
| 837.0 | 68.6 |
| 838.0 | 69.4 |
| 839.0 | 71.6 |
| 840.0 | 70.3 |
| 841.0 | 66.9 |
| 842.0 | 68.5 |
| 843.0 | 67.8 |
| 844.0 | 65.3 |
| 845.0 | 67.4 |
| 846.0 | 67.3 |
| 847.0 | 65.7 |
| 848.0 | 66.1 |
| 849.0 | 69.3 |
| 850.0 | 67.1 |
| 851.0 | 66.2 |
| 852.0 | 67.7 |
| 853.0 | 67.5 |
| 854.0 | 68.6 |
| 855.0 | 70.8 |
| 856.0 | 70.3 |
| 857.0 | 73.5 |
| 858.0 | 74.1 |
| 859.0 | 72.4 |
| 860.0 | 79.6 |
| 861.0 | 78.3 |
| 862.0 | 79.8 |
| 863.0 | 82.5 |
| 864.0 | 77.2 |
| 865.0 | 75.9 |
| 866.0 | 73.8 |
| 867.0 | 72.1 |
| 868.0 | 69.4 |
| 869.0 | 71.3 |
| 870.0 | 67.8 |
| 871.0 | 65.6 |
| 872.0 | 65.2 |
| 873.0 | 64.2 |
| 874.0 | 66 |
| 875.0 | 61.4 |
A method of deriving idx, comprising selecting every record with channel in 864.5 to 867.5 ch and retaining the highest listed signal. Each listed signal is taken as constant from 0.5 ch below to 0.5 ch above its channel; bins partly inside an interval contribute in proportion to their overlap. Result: 75.9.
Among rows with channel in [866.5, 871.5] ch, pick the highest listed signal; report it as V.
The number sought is 72.1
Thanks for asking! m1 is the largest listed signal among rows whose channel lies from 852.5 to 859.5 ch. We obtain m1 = 74.1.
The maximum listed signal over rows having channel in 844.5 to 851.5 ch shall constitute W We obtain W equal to 69.3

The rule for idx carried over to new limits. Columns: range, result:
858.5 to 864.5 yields 82.5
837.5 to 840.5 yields 71.6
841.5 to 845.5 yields 68.5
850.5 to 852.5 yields 67.7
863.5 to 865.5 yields 77.2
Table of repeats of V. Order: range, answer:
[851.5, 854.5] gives 68.6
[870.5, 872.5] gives 65.6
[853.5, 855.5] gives 70.8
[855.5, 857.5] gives 73.5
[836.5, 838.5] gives 69.4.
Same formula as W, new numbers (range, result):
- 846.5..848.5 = 66.1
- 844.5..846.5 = 67.4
